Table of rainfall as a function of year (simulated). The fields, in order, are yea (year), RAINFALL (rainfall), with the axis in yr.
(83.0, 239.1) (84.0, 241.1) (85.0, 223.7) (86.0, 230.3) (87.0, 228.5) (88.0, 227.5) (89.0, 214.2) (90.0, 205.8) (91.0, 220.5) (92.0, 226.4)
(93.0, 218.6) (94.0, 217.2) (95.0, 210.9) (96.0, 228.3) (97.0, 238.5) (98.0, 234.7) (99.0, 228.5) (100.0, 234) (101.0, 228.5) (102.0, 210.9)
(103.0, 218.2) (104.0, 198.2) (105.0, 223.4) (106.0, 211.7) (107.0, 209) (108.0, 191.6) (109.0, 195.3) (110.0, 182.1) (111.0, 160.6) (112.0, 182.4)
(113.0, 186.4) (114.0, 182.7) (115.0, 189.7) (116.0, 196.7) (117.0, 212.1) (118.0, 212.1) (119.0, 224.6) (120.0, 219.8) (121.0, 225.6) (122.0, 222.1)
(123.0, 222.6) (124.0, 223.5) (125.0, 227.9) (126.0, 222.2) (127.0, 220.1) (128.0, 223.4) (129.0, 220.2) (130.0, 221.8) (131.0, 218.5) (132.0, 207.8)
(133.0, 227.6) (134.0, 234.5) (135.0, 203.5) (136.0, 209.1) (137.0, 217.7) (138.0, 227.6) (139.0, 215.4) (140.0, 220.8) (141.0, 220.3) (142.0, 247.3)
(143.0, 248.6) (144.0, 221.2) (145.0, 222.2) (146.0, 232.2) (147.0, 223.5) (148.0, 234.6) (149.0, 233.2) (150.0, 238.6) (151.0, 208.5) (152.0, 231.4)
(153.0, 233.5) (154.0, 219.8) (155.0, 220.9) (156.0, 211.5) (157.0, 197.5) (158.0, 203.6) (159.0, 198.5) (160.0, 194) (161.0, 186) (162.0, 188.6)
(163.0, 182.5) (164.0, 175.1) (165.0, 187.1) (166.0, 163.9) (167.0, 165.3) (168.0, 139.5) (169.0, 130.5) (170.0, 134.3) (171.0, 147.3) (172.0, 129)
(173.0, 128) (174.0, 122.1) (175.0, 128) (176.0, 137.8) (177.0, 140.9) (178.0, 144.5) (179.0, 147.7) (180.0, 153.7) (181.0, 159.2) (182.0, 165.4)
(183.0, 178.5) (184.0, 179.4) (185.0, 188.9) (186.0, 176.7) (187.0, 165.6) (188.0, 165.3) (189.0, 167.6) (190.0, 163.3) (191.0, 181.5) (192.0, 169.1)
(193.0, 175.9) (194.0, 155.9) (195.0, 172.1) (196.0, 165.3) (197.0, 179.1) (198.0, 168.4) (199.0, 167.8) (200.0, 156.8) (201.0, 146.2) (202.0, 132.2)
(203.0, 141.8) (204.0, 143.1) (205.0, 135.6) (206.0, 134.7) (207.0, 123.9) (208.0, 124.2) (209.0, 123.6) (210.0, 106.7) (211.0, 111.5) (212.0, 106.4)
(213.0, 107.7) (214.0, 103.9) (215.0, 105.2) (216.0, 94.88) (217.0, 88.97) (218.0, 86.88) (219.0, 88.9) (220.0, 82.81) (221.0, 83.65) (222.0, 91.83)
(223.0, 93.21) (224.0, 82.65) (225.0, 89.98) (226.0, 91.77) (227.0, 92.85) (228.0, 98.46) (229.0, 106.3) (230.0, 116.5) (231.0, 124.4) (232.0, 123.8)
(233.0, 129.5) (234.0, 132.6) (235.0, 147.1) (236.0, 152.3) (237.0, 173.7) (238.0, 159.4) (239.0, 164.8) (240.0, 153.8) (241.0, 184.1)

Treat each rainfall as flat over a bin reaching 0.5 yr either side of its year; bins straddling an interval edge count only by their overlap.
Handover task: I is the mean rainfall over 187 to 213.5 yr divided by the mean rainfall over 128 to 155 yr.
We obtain 0.7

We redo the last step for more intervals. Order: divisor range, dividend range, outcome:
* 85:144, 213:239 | 0.51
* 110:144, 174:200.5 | 0.76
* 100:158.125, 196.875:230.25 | 0.53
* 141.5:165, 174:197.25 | 0.76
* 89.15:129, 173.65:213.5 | 0.71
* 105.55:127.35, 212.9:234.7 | 0.49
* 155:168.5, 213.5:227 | 0.49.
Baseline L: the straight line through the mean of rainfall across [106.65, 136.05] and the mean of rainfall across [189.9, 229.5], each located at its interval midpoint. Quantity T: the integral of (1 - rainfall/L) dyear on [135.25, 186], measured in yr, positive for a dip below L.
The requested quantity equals -4.8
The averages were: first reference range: 209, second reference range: 124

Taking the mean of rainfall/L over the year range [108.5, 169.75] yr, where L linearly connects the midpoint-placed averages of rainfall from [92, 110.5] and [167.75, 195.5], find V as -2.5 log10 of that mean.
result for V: -0.12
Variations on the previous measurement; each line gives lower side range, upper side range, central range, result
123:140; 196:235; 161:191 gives 0.05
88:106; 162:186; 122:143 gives -0.17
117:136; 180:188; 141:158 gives -0.13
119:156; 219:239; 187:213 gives 0.01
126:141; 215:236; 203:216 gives 0.05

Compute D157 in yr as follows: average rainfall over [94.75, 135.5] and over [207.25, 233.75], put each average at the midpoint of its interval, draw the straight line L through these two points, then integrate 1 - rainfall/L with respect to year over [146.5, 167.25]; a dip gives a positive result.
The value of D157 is -4.3 yr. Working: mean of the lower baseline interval 213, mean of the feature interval 205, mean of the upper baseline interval 103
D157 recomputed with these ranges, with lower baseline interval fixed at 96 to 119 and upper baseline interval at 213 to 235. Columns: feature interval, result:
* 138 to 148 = -3.1 yr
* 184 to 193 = -2.6 yr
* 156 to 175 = -1.3 yr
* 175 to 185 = -1.1 yr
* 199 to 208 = -1.5 yr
